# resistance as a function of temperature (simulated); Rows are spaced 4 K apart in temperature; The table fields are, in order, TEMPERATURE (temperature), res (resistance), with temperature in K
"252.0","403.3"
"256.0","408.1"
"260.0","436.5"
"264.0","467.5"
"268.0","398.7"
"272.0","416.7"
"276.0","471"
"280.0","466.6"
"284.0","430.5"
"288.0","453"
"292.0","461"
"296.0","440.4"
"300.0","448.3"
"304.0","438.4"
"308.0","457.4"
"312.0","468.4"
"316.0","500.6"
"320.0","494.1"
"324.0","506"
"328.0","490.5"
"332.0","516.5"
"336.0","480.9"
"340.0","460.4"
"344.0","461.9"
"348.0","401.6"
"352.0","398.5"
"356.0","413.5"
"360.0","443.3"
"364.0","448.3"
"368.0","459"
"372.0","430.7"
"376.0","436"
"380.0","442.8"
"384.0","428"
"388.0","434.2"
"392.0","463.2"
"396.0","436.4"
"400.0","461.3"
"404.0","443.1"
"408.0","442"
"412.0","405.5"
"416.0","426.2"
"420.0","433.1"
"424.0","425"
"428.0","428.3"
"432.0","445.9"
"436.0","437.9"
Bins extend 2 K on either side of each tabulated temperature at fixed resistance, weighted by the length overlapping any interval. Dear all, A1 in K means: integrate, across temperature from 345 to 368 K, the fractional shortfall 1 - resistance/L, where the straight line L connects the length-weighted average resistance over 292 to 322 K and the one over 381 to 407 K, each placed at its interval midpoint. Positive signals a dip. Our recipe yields 1.3 K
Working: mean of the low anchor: 464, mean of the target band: 426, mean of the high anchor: 444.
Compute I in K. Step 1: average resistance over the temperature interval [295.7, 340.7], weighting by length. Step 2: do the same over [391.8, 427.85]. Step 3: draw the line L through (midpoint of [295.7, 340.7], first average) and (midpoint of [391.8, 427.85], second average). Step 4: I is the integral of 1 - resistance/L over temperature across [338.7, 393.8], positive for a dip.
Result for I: 2.20 K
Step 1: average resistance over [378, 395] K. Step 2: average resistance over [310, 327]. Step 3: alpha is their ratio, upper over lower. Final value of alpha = 0.90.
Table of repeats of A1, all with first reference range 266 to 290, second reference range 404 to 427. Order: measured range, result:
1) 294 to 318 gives -1.2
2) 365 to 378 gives -0.3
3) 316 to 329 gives -1.9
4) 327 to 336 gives -1.3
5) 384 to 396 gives -0.4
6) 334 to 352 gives -0.5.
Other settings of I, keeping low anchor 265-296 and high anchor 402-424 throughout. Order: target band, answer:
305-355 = -3.4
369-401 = -0.7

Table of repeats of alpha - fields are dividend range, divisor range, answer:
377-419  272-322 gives 0.95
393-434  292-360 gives 0.95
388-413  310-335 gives 0.89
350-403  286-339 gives 0.93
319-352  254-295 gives 1.07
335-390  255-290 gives 1.00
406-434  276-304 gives 0.95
